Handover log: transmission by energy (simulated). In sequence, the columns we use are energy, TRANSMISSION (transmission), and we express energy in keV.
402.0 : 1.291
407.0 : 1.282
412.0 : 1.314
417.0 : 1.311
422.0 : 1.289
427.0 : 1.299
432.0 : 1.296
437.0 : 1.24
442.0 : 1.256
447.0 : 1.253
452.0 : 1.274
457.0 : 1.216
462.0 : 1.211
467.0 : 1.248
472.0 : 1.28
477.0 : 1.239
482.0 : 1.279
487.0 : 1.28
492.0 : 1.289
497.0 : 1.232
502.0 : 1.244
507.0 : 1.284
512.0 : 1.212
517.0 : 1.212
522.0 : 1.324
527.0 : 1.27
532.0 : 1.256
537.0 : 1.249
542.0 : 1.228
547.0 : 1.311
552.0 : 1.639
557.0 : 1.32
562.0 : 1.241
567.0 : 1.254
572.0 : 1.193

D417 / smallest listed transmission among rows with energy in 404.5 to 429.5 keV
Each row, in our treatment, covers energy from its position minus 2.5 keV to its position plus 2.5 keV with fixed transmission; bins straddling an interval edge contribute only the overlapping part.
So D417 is 1.282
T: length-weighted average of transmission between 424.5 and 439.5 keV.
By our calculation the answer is 1.28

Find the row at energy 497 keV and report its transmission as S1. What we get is 1.232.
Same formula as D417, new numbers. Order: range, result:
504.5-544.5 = 1.212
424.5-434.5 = 1.296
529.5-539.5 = 1.249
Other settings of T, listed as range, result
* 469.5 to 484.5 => 1.27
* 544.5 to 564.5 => 1.38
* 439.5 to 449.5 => 1.25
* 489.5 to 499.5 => 1.26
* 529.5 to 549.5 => 1.26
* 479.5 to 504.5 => 1.26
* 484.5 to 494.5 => 1.28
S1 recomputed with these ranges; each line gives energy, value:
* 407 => 1.282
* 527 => 1.27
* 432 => 1.296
